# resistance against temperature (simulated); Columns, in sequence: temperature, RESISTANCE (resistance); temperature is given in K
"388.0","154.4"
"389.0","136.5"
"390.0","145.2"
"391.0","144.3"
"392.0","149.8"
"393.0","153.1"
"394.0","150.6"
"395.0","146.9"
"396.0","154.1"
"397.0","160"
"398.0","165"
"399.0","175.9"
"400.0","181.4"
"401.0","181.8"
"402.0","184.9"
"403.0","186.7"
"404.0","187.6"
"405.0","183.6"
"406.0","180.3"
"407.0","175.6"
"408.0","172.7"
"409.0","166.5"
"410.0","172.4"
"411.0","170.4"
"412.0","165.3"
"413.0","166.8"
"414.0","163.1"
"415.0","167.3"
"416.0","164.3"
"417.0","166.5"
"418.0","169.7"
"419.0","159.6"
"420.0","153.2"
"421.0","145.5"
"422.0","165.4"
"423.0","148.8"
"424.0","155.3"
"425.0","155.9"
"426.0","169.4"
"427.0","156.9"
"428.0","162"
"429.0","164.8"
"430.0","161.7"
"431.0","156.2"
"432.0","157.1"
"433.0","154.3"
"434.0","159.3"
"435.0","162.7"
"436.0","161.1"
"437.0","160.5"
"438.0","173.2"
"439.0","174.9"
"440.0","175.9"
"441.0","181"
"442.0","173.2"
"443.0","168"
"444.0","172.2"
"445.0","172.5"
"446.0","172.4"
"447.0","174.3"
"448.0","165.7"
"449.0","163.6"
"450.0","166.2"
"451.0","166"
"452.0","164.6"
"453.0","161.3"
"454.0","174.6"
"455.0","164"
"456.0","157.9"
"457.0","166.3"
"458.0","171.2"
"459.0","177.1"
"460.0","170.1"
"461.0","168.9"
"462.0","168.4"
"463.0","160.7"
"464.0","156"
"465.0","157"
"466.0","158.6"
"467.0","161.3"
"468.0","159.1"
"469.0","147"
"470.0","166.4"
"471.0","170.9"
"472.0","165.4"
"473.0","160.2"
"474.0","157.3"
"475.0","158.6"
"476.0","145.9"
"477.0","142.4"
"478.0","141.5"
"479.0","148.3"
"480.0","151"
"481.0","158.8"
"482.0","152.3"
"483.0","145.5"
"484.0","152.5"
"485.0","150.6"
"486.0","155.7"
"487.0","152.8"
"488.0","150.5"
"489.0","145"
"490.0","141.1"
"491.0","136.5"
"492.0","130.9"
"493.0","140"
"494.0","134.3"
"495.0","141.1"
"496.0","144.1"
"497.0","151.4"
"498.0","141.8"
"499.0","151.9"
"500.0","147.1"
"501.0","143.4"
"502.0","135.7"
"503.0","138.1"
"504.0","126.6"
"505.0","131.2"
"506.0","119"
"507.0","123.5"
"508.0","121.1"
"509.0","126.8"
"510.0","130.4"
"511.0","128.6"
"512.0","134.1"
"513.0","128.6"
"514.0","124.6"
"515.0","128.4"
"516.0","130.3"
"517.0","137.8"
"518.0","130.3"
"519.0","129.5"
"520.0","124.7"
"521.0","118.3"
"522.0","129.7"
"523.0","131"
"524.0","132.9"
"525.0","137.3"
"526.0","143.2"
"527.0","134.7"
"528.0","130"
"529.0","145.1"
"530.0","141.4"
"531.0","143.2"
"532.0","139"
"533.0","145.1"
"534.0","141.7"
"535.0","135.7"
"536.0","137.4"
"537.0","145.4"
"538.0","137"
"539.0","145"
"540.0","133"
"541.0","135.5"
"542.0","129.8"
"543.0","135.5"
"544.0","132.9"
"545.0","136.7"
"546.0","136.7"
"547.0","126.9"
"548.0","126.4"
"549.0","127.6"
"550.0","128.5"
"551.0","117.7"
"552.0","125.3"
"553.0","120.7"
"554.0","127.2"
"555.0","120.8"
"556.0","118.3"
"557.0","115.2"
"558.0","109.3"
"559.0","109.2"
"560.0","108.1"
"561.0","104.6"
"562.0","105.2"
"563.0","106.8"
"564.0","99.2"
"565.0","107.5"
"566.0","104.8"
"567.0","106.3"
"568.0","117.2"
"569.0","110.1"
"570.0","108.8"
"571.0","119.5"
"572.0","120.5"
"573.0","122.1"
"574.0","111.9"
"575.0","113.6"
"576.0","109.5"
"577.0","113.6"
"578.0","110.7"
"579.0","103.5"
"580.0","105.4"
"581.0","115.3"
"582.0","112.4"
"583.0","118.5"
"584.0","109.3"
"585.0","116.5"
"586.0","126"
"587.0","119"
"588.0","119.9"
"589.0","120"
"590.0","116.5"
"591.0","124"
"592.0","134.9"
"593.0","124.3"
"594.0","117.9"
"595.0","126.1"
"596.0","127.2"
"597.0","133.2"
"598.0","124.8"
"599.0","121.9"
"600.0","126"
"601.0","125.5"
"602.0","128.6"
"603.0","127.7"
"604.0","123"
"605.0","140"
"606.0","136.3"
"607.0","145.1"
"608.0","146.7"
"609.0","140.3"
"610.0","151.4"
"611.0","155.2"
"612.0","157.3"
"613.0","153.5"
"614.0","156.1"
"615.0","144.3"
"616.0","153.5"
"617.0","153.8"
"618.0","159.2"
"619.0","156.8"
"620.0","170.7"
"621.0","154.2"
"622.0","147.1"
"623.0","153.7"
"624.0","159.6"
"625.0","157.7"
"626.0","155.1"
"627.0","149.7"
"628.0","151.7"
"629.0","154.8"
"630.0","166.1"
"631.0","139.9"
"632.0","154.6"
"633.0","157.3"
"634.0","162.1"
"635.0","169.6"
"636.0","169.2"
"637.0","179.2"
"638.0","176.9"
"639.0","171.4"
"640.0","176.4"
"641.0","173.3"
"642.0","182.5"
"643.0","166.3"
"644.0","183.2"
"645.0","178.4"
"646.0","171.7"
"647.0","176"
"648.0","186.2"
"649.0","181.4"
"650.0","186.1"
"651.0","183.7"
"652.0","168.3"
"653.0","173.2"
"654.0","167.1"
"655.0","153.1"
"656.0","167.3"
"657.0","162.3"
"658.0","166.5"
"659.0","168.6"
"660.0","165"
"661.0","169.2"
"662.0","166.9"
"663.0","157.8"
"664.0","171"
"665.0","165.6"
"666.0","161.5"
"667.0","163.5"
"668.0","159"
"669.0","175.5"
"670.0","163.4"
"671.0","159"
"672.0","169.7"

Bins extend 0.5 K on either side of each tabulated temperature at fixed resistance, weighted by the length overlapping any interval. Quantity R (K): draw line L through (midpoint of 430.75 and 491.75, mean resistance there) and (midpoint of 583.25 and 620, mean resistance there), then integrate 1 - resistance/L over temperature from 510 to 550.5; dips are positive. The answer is 3.8 K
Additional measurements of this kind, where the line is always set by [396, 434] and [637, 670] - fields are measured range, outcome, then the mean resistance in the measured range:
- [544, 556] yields 3.0 K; 127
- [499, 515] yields 3.5 K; 131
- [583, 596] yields 3.7 K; 121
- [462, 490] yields 2.2 K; 155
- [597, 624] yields 4.1 K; 144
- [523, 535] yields 2.1 K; 139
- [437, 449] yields -0.4 K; 172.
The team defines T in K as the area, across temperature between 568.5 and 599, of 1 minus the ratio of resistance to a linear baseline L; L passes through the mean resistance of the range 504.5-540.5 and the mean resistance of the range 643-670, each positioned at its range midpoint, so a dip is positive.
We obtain 6.55 K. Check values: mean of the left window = 133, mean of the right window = 170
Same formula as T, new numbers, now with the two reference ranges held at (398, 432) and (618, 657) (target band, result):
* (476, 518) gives 7.0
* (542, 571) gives 8.5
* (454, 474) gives 0.4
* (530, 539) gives 1.4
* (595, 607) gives 2.7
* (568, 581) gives 4.2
